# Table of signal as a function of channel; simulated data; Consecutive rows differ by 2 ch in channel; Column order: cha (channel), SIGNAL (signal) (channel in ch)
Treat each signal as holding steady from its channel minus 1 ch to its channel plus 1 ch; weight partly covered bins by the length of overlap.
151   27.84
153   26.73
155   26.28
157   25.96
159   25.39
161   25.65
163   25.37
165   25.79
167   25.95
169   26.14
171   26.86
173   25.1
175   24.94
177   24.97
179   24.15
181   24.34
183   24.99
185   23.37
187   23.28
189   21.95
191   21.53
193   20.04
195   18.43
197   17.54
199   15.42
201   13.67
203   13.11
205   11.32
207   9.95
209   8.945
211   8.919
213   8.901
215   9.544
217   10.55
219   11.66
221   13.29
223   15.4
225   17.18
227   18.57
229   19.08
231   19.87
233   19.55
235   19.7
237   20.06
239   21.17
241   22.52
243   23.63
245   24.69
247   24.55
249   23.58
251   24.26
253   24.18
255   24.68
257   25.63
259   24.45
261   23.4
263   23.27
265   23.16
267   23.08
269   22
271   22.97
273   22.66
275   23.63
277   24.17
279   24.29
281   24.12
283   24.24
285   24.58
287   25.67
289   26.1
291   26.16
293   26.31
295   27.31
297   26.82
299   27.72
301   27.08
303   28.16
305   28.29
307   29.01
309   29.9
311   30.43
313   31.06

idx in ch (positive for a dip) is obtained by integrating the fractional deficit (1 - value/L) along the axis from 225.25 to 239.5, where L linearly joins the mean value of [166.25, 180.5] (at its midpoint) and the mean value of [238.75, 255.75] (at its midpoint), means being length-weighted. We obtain 2.7 ch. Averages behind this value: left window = 25.4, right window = 23.8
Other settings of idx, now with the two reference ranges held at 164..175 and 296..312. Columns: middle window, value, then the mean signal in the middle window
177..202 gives 5.1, 20.9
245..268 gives 2.9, 24.1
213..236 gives 9.7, 15.6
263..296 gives 4.2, 24.4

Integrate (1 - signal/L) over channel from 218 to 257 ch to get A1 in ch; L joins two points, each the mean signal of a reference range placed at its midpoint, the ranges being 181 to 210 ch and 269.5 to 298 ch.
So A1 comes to 1.24 ch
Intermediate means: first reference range 17.6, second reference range 24.9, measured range 20.5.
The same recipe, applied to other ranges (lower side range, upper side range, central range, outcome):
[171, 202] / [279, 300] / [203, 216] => 7.34 ch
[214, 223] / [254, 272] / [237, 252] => -3.70 ch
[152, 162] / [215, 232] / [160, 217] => 5.32 ch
